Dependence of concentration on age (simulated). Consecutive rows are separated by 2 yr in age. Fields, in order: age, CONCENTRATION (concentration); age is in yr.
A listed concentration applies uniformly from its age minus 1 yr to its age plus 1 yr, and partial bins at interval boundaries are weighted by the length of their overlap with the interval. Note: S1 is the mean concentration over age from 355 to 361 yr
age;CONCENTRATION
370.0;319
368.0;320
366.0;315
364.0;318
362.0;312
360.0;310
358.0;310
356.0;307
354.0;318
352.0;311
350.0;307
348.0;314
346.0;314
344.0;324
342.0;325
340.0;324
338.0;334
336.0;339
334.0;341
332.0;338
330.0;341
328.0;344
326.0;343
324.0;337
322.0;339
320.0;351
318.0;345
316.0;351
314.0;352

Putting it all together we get 309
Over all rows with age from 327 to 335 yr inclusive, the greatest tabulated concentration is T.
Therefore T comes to 344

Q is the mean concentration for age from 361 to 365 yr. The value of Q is 315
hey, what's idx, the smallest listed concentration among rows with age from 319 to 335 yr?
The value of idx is 337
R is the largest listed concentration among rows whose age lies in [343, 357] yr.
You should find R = 324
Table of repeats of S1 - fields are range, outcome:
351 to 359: 312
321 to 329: 341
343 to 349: 317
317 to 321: 348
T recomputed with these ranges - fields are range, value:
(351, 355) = 318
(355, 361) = 310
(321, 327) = 343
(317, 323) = 351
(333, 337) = 341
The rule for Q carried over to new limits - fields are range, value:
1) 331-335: 340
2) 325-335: 341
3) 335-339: 336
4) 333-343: 333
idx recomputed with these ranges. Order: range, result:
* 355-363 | 307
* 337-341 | 324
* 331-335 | 338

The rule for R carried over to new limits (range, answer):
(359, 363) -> 312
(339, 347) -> 325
